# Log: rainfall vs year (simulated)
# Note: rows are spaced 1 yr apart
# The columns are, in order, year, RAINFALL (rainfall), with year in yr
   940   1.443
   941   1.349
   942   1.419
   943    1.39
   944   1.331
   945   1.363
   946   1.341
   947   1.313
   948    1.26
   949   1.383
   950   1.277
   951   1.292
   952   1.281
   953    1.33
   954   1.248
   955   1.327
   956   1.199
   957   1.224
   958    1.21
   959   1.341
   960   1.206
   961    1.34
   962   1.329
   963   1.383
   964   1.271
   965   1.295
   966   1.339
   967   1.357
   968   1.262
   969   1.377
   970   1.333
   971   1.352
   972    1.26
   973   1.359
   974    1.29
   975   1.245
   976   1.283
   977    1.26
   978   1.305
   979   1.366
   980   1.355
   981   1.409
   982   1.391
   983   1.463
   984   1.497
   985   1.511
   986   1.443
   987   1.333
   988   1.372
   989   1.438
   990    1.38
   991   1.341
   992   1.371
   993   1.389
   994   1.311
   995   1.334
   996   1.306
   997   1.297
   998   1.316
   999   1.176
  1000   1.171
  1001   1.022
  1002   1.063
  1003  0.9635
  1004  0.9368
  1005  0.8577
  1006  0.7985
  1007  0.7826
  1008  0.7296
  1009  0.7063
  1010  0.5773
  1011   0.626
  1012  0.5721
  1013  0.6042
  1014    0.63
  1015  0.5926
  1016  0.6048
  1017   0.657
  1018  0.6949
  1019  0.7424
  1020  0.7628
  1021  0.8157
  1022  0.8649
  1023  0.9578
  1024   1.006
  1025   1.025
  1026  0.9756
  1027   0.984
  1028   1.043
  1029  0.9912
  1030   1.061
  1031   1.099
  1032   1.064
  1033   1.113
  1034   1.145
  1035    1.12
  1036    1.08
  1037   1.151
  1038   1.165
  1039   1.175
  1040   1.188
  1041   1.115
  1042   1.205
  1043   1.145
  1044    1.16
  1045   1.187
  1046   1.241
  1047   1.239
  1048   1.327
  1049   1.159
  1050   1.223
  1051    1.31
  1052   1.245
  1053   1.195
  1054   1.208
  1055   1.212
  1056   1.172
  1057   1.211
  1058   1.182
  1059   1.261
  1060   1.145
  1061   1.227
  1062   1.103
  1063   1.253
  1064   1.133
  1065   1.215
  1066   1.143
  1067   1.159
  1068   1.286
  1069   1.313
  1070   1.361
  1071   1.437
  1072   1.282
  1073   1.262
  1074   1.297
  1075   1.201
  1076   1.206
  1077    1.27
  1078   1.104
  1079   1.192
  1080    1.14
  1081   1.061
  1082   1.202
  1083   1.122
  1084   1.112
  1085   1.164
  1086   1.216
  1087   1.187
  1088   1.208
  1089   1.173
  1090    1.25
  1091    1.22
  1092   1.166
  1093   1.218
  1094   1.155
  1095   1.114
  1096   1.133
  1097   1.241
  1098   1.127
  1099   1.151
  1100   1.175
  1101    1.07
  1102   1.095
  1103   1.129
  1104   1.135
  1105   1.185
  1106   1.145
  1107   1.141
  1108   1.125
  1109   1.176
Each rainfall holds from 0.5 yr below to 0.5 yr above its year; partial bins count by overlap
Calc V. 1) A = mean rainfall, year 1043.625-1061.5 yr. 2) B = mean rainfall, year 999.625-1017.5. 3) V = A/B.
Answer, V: 1.6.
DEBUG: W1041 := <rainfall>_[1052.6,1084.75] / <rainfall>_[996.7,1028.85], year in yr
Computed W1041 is 1.40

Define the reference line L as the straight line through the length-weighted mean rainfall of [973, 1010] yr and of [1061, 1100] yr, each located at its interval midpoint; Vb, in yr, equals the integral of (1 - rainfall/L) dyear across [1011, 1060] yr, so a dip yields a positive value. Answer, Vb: 7.0 yr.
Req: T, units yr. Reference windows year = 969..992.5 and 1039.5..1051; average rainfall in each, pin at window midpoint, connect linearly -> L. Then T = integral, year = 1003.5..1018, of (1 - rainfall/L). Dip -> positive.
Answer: 6.7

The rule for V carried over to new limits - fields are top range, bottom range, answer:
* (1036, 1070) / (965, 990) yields 0.89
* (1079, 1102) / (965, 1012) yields 0.96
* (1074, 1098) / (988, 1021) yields 1.22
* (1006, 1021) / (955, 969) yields 0.52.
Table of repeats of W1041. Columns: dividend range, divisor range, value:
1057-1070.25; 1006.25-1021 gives 1.81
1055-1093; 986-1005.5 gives 0.98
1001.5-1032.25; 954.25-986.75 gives 0.62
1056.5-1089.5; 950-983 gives 0.92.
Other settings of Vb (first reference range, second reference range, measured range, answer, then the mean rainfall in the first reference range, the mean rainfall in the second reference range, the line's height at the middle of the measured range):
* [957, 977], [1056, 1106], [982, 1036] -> 9.8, 1.3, 1.19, 1.26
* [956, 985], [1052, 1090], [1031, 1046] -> 1.2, 1.33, 1.21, 1.25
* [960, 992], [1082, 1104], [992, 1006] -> 1.7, 1.35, 1.16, 1.31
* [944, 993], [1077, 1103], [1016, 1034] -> 4.6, 1.33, 1.16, 1.25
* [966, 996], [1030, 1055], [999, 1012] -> 4.4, 1.36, 1.18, 1.28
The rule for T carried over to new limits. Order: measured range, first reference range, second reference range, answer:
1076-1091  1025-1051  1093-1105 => -0.43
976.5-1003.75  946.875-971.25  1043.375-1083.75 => -0.83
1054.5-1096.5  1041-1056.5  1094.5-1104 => -1.05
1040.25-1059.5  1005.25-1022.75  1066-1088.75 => -4.30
